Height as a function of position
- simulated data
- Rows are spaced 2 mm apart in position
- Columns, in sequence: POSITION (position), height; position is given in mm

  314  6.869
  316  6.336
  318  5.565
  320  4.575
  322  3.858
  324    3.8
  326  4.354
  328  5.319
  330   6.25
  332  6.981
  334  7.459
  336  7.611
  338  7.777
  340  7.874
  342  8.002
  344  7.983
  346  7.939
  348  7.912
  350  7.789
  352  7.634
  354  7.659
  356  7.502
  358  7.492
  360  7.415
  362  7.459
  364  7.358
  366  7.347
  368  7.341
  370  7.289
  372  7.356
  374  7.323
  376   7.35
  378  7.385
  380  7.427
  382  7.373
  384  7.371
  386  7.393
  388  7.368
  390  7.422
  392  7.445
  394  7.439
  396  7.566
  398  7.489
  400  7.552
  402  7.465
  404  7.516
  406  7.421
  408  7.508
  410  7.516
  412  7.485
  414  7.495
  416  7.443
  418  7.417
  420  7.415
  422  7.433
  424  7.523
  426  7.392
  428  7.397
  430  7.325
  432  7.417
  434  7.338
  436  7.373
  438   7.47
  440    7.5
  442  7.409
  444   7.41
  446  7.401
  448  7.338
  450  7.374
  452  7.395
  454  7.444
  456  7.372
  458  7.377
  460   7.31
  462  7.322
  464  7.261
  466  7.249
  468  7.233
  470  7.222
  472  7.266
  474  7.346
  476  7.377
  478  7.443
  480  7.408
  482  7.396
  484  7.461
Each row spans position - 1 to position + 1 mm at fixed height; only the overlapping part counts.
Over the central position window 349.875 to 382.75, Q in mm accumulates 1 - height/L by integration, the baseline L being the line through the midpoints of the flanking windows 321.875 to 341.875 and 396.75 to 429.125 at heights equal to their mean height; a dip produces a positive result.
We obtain -3.1 mm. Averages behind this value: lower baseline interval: 6.31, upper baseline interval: 7.47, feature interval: 7.43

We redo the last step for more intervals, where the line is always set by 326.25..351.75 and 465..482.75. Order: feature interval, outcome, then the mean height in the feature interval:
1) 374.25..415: -0.7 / 7.45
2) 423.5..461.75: -0.4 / 7.4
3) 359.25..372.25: -0.1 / 7.37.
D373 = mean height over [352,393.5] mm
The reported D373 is 7.41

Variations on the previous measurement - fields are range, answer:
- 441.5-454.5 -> 7.39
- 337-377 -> 7.59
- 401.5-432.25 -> 7.45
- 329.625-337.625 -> 7.19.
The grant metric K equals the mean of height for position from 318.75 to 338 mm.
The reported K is 5.69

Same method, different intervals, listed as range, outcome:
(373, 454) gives 7.43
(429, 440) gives 7.4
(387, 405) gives 7.47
